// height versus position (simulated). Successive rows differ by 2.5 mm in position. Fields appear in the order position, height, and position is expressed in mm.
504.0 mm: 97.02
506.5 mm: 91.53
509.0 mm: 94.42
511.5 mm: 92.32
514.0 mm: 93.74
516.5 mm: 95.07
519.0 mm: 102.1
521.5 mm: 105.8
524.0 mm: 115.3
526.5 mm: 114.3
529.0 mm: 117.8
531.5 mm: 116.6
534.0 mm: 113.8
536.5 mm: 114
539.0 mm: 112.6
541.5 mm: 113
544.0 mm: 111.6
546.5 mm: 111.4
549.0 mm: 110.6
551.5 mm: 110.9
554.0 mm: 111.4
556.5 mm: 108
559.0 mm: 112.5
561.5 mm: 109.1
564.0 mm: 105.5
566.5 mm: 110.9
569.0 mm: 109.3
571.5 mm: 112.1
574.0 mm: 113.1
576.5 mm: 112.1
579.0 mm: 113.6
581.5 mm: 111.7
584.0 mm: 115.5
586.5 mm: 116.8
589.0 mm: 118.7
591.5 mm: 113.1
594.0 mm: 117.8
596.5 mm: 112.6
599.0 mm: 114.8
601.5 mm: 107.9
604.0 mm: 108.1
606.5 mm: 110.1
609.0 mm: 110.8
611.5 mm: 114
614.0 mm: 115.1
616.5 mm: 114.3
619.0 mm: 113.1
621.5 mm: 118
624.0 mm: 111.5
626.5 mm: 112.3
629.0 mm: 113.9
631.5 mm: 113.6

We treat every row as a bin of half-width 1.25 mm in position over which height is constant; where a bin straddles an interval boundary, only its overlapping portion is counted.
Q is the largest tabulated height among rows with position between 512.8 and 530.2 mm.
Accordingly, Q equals 117.8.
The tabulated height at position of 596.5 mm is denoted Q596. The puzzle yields 112.6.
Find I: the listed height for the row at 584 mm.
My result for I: 115.5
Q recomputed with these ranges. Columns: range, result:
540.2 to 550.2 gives 113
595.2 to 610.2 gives 114.8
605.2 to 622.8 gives 118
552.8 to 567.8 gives 112.5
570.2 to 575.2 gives 113.1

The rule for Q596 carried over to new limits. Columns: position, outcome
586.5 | 116.8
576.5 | 112.1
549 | 110.6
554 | 111.4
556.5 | 108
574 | 113.1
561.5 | 109.1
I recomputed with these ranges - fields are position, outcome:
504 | 97.02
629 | 113.9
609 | 110.8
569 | 109.3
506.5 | 91.53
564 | 105.5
